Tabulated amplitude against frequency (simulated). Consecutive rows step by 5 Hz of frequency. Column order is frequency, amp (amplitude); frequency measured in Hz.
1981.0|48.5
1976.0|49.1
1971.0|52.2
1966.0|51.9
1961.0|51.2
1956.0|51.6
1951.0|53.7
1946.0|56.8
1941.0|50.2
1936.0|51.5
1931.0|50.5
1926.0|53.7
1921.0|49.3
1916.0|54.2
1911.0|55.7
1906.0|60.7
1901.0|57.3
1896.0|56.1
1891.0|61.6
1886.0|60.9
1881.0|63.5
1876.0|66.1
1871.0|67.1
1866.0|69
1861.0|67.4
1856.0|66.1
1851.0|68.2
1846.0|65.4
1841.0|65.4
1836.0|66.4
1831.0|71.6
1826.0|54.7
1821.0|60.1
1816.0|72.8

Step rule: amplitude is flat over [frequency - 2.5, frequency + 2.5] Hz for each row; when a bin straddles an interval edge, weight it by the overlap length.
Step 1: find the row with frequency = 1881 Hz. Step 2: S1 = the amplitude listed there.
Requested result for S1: 63.5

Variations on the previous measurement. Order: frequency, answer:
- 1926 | 53.7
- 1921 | 49.3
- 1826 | 54.7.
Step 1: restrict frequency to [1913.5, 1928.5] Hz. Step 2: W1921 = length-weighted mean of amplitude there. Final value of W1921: 52.4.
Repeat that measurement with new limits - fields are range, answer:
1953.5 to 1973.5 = 51.7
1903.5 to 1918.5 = 56.9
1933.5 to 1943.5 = 50.9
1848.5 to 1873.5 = 67.6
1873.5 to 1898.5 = 61.6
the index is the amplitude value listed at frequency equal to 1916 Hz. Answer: 54.2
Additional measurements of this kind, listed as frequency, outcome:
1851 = 68.2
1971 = 52.2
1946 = 56.8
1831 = 71.6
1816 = 72.8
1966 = 51.9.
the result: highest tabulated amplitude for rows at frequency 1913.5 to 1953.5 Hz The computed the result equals 56.8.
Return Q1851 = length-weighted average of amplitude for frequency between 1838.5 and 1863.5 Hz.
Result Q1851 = 66.5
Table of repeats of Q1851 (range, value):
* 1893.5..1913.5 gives 57.5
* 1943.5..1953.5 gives 55.2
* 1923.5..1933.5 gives 52.1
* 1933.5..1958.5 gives 52.8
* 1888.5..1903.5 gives 58.3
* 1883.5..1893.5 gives 61.2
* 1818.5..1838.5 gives 63.2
